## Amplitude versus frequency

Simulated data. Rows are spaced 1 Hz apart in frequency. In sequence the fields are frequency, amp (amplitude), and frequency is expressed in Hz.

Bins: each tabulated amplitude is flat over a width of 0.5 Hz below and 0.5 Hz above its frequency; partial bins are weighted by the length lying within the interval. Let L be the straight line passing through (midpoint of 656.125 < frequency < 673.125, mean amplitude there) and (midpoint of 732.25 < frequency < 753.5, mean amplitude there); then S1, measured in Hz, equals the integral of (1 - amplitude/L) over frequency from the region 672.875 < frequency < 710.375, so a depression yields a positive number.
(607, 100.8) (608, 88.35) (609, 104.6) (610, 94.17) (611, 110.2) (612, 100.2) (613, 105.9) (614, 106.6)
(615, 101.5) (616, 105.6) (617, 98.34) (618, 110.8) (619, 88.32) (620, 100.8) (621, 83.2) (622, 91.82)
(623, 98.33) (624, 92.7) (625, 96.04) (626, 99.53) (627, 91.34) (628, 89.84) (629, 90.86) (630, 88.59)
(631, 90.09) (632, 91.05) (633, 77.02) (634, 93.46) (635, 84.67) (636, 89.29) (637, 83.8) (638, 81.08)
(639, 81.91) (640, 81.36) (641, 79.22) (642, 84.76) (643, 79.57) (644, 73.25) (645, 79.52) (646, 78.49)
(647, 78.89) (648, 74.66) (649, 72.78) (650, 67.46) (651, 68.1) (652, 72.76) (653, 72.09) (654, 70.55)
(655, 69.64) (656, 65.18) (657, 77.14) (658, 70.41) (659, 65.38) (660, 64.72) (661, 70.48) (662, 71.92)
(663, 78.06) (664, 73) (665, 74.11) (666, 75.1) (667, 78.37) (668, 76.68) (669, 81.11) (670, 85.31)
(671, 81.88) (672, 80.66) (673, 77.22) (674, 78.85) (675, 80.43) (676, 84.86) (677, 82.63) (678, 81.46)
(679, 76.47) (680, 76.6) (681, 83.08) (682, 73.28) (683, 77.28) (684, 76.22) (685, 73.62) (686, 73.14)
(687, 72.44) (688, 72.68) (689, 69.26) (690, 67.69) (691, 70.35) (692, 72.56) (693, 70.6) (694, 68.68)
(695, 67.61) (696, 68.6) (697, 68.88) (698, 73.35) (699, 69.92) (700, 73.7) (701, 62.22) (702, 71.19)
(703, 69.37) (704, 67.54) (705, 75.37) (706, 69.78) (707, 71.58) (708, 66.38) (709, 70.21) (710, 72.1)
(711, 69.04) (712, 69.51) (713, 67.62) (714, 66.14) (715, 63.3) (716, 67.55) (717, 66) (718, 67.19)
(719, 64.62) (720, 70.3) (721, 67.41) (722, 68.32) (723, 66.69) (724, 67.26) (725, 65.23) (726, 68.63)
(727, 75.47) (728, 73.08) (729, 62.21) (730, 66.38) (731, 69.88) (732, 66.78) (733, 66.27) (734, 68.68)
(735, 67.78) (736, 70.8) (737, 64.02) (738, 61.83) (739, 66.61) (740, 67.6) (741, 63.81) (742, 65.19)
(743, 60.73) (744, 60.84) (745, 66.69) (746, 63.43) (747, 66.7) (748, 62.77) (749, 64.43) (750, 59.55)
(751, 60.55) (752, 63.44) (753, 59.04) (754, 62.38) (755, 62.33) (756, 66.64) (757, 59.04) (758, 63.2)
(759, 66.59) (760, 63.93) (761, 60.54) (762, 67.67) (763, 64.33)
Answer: -0.8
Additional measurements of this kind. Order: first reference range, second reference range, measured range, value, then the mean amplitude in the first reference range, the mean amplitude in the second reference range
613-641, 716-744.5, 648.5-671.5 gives 3.0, 92.2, 66.8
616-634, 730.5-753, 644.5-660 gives 2.6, 93.2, 64.8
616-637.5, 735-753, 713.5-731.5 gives 0.4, 92.2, 64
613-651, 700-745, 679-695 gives 0.5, 88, 67.5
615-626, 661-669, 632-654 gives 1.9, 97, 75.4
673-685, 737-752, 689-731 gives 1.6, 78.9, 63.6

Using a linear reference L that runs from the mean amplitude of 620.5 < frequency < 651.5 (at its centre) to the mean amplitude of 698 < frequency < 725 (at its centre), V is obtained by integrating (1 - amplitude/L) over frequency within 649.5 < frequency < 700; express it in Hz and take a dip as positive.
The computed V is 1.4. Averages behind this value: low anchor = 84.3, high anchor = 68.5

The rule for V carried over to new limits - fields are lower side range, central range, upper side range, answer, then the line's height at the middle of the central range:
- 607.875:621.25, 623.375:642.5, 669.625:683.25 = 1.4 Hz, 94.4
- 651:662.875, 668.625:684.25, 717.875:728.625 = -2.3 Hz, 69.7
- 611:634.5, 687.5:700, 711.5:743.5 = 1.0 Hz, 76.2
